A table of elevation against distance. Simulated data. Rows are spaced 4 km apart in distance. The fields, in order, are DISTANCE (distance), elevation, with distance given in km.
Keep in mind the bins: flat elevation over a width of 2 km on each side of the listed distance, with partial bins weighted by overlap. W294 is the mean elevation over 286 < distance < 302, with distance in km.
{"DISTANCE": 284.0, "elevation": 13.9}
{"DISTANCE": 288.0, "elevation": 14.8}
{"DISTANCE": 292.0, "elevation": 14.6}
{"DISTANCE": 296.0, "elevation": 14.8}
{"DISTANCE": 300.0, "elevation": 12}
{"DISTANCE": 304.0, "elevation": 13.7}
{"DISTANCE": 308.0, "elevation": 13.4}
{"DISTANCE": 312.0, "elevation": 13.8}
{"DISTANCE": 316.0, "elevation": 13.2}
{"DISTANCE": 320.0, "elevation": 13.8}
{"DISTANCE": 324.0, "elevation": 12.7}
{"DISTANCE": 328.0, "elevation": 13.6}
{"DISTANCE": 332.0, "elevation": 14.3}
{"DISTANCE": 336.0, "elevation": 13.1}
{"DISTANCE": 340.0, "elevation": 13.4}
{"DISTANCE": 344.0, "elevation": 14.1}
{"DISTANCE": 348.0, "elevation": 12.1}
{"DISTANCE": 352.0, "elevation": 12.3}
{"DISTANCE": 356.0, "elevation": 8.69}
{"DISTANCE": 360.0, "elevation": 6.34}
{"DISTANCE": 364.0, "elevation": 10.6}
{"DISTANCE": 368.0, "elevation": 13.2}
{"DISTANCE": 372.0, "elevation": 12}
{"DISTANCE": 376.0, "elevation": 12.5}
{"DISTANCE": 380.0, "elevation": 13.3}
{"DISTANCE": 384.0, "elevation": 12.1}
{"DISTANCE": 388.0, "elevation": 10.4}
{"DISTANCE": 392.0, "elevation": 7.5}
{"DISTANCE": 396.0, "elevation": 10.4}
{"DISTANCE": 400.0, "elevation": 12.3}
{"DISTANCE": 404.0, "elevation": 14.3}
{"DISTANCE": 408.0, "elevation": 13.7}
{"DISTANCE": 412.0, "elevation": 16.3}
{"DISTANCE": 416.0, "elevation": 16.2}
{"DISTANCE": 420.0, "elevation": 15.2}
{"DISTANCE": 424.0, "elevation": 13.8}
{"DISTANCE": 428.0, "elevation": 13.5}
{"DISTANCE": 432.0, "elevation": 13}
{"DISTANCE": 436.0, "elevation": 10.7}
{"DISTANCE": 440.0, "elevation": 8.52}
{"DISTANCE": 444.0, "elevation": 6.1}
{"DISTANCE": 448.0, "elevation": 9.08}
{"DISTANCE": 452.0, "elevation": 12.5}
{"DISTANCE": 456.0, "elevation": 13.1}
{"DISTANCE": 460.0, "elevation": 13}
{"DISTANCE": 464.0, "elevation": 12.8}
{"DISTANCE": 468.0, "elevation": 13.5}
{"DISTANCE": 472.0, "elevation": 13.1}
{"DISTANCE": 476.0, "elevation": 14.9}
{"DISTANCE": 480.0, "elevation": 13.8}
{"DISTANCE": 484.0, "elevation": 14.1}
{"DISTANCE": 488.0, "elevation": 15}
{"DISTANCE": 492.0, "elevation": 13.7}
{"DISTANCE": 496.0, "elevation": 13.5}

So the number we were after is 14.1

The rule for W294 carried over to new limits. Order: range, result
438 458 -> 9.86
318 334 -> 13.6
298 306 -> 12.8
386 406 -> 11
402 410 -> 14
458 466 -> 12.9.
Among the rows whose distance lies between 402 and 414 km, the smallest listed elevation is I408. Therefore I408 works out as 13.7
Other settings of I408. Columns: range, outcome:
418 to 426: 13.8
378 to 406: 7.5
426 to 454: 6.1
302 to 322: 13.2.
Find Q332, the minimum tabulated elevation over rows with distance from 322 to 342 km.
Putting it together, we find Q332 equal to 12.7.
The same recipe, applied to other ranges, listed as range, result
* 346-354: 12.1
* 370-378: 12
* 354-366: 6.34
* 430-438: 10.7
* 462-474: 12.8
